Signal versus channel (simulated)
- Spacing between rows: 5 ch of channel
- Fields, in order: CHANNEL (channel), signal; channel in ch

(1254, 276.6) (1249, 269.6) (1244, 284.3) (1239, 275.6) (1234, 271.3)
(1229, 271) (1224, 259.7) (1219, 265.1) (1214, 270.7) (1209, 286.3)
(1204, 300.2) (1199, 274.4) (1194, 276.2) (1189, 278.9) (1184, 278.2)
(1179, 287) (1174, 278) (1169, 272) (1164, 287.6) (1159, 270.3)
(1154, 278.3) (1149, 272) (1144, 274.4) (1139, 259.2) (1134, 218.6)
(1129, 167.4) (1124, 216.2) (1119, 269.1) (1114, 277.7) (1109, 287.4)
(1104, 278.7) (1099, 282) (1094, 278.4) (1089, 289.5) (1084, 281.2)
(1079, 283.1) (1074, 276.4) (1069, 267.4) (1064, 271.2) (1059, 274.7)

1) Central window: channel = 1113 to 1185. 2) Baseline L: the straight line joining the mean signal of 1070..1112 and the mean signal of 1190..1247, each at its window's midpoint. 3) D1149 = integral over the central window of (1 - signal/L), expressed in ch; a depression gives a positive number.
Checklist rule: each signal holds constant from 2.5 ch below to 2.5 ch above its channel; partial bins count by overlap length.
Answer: 5.0 ch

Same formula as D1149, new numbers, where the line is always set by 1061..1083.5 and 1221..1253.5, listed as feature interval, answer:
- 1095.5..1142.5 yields 3.9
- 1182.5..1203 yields -0.4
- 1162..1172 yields -0.2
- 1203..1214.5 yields -0.6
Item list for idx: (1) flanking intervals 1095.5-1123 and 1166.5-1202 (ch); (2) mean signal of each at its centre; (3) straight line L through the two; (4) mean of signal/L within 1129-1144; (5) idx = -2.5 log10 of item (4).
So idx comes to 0.19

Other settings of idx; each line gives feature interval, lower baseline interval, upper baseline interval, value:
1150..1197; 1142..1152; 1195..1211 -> 0.00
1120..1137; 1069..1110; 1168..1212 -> 0.32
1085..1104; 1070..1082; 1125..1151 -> -0.07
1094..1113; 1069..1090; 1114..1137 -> -0.12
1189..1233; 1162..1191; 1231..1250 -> 0.01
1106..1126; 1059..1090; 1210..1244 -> 0.05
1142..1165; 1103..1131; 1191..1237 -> -0.07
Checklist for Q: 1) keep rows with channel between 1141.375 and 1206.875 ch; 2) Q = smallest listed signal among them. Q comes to 270.3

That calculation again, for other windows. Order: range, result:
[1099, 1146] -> 167.4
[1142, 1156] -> 272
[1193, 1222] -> 265.1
